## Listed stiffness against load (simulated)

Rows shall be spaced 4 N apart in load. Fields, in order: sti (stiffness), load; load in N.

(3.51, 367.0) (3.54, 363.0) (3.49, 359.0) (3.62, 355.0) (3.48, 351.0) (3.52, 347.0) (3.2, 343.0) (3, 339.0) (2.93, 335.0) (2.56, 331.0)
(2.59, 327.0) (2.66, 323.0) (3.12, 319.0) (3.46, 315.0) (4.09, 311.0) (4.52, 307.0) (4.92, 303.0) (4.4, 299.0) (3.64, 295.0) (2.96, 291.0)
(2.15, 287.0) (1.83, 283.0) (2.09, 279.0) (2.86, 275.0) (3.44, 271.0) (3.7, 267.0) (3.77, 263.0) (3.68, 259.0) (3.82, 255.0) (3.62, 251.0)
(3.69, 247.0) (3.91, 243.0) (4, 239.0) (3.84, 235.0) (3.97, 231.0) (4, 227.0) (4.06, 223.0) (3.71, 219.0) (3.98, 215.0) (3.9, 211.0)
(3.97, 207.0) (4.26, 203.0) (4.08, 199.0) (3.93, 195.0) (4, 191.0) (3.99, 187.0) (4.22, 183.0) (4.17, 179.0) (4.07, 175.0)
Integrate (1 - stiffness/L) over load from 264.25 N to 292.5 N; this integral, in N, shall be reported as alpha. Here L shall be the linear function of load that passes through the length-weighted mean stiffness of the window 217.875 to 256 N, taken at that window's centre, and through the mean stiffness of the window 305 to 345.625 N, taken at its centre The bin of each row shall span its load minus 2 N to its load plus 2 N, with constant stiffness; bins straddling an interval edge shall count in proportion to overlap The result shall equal 6.6 N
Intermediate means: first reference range 3.87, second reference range 3.22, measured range 2.74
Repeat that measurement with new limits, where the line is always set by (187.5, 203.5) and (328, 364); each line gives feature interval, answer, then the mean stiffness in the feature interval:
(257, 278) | 1.3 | 3.42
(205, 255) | -0.4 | 3.88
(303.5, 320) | -2.5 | 3.94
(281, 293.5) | 4.2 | 2.37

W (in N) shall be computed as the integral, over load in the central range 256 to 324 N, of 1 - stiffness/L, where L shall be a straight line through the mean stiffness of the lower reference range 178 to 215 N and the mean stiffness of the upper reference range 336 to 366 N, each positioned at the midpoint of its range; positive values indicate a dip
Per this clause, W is 4.9 N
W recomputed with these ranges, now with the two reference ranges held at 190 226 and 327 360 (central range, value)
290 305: -2.6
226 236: -0.2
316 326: 1.2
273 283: 3.4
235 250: -0.3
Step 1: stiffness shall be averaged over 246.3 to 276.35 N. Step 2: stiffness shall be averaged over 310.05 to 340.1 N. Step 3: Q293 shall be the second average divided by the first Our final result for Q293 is 0.84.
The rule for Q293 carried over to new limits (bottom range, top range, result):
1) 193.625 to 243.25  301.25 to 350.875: 0.85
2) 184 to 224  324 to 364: 0.79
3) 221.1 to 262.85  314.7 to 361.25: 0.81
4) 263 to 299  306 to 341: 1.07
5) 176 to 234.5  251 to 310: 0.85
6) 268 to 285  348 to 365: 1.35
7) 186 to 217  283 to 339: 0.83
